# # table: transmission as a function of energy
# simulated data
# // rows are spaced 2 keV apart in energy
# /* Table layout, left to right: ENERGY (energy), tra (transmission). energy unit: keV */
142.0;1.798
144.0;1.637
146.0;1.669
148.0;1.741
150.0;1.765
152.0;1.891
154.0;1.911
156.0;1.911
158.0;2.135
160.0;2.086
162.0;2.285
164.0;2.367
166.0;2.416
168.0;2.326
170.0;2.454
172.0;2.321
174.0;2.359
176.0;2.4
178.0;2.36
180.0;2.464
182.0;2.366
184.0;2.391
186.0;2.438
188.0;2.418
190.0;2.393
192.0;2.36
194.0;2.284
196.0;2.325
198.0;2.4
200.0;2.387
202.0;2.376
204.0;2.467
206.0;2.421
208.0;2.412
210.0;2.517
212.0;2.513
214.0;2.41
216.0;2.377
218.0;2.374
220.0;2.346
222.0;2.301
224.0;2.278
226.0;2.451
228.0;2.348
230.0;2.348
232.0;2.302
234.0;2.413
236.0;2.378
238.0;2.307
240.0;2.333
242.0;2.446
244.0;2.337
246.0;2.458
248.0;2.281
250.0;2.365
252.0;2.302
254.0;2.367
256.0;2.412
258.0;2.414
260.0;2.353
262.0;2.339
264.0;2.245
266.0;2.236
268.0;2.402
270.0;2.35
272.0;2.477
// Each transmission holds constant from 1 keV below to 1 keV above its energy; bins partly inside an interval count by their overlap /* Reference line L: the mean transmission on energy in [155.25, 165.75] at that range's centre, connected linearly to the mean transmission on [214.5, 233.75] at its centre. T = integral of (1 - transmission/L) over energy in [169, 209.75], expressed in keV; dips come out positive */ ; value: -2.4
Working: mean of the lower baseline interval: 2.18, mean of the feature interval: 2.39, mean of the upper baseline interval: 2.35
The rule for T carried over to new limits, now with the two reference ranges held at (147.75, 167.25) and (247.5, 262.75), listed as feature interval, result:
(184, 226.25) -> -3.5 keV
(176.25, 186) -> -1.2 keV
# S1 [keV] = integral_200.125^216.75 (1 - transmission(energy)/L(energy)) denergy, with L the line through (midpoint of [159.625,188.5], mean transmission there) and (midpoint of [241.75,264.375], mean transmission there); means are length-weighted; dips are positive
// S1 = -0.5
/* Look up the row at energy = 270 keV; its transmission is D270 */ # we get 2.35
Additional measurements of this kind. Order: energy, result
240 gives 2.333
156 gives 1.911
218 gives 2.374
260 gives 2.353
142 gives 1.798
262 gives 2.339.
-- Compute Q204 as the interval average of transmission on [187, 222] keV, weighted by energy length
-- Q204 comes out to 2.4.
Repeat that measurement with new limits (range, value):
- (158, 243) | 2.37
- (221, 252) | 2.35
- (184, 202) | 2.38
